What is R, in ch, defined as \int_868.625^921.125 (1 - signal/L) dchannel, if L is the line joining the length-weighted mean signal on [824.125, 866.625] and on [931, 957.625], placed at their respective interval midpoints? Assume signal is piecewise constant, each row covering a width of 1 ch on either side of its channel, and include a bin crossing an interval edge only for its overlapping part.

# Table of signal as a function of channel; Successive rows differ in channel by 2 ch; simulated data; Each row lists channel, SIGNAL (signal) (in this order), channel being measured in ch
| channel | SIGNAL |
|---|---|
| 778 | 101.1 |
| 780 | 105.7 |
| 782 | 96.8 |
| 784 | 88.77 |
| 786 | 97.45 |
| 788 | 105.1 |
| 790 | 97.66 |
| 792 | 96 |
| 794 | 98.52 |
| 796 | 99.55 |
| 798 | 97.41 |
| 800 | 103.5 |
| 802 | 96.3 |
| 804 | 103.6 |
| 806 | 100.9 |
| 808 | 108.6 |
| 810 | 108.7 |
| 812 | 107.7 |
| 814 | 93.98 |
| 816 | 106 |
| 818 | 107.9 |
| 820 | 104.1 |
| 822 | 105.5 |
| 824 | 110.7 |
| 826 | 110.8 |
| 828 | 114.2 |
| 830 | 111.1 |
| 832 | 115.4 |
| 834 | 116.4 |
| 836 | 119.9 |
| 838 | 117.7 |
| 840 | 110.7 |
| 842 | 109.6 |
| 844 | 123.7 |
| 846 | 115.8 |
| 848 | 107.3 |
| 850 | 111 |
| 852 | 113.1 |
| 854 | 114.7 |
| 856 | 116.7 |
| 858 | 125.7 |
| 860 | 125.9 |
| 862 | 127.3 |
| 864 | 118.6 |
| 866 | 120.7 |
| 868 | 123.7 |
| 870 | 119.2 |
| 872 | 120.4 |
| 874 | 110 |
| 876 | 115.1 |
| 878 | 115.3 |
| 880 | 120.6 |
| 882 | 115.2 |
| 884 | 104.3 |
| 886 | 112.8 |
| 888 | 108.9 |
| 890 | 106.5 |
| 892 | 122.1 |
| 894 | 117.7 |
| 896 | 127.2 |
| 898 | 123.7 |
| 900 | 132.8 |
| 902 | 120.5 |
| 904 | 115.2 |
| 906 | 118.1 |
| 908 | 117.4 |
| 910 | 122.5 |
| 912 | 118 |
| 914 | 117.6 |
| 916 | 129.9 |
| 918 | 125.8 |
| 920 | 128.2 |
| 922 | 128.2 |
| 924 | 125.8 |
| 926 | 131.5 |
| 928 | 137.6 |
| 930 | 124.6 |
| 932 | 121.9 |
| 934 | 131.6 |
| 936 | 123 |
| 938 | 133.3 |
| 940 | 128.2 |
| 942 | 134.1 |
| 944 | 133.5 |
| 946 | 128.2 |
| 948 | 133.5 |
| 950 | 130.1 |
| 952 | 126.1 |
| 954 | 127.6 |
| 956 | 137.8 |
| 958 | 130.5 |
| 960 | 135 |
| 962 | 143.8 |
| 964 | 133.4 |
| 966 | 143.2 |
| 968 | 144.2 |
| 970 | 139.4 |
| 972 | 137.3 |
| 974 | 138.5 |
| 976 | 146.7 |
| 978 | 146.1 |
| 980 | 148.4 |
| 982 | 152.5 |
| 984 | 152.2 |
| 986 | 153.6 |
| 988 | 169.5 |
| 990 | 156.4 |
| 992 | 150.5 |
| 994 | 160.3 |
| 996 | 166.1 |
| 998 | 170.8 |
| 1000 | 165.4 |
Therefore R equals 1.9 ch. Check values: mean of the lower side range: 116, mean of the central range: 119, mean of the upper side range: 130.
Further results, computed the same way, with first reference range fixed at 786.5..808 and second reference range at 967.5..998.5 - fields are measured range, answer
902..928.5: 1.8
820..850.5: -0.6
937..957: 1.5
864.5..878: 0.3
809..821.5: 0.1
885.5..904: 1.2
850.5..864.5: -0.4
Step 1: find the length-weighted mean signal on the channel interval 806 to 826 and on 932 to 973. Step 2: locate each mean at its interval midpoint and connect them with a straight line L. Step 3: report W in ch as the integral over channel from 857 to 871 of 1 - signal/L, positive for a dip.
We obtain -0.9 ch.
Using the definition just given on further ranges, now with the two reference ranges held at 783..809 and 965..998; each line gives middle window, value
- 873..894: 1.8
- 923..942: 1.2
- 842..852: 0.0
